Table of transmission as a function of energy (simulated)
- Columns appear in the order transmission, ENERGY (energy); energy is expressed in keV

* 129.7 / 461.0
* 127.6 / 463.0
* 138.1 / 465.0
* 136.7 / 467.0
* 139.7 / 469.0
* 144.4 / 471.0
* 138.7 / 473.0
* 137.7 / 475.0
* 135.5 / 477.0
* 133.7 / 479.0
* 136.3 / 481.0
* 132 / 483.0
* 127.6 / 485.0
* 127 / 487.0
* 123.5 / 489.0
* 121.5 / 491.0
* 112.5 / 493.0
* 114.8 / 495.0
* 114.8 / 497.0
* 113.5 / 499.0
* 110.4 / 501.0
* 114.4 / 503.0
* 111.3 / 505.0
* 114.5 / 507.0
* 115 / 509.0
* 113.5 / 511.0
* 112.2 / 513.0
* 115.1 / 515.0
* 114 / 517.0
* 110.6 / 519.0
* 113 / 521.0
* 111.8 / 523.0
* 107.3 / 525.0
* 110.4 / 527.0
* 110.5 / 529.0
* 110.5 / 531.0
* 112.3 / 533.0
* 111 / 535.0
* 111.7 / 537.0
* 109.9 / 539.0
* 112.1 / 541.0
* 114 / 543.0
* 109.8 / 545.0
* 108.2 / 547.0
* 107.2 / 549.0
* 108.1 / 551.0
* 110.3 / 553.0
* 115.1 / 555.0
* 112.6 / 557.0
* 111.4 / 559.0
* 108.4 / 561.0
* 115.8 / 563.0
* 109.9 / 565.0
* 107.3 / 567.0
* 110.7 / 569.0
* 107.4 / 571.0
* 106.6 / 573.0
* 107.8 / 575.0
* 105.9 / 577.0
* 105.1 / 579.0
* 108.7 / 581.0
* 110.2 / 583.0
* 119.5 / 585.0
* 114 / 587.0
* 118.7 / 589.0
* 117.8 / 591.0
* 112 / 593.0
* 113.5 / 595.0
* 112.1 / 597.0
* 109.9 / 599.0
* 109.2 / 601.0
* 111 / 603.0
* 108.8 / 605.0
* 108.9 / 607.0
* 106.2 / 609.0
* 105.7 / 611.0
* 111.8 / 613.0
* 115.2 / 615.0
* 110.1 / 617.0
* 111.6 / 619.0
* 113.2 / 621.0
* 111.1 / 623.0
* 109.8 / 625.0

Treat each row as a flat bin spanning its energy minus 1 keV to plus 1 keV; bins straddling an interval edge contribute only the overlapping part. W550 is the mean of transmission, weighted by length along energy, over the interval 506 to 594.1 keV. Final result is 111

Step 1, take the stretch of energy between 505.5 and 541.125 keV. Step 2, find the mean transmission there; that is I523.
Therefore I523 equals 112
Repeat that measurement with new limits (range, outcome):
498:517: 113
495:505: 113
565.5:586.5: 109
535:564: 111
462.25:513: 125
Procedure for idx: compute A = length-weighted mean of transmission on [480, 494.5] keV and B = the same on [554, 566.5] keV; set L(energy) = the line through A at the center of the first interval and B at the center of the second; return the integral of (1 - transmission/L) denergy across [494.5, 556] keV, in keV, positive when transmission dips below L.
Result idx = 3.4 keV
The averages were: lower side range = 125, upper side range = 112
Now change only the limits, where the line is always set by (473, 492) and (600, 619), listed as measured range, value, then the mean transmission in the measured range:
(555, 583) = 1.74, 109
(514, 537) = 2.28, 112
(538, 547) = 0.73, 111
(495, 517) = 2.33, 114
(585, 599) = -0.25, 115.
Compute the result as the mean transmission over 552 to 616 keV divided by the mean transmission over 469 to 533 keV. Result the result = 0.9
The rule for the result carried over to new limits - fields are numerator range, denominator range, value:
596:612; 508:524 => 0.96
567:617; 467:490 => 0.82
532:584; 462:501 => 0.85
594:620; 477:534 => 0.94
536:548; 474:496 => 0.87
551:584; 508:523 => 0.97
